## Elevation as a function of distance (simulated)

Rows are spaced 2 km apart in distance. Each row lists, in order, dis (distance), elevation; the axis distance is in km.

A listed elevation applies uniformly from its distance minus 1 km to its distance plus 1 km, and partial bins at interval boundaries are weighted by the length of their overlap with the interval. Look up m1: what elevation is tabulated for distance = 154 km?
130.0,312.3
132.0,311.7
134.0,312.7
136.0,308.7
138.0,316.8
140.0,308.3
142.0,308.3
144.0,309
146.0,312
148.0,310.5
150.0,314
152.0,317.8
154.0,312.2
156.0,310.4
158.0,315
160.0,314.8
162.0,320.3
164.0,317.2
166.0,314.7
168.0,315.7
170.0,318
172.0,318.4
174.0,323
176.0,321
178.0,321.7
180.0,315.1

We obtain 312.2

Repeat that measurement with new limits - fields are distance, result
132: 311.7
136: 308.7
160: 314.8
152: 317.8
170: 318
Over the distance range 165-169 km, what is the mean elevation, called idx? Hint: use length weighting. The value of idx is 315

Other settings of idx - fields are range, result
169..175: 320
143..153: 313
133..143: 311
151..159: 314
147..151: 312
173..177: 322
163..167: 316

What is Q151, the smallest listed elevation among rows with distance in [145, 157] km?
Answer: 310.4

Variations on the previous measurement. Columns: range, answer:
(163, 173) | 314.7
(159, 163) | 314.8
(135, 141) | 308.3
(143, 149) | 309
